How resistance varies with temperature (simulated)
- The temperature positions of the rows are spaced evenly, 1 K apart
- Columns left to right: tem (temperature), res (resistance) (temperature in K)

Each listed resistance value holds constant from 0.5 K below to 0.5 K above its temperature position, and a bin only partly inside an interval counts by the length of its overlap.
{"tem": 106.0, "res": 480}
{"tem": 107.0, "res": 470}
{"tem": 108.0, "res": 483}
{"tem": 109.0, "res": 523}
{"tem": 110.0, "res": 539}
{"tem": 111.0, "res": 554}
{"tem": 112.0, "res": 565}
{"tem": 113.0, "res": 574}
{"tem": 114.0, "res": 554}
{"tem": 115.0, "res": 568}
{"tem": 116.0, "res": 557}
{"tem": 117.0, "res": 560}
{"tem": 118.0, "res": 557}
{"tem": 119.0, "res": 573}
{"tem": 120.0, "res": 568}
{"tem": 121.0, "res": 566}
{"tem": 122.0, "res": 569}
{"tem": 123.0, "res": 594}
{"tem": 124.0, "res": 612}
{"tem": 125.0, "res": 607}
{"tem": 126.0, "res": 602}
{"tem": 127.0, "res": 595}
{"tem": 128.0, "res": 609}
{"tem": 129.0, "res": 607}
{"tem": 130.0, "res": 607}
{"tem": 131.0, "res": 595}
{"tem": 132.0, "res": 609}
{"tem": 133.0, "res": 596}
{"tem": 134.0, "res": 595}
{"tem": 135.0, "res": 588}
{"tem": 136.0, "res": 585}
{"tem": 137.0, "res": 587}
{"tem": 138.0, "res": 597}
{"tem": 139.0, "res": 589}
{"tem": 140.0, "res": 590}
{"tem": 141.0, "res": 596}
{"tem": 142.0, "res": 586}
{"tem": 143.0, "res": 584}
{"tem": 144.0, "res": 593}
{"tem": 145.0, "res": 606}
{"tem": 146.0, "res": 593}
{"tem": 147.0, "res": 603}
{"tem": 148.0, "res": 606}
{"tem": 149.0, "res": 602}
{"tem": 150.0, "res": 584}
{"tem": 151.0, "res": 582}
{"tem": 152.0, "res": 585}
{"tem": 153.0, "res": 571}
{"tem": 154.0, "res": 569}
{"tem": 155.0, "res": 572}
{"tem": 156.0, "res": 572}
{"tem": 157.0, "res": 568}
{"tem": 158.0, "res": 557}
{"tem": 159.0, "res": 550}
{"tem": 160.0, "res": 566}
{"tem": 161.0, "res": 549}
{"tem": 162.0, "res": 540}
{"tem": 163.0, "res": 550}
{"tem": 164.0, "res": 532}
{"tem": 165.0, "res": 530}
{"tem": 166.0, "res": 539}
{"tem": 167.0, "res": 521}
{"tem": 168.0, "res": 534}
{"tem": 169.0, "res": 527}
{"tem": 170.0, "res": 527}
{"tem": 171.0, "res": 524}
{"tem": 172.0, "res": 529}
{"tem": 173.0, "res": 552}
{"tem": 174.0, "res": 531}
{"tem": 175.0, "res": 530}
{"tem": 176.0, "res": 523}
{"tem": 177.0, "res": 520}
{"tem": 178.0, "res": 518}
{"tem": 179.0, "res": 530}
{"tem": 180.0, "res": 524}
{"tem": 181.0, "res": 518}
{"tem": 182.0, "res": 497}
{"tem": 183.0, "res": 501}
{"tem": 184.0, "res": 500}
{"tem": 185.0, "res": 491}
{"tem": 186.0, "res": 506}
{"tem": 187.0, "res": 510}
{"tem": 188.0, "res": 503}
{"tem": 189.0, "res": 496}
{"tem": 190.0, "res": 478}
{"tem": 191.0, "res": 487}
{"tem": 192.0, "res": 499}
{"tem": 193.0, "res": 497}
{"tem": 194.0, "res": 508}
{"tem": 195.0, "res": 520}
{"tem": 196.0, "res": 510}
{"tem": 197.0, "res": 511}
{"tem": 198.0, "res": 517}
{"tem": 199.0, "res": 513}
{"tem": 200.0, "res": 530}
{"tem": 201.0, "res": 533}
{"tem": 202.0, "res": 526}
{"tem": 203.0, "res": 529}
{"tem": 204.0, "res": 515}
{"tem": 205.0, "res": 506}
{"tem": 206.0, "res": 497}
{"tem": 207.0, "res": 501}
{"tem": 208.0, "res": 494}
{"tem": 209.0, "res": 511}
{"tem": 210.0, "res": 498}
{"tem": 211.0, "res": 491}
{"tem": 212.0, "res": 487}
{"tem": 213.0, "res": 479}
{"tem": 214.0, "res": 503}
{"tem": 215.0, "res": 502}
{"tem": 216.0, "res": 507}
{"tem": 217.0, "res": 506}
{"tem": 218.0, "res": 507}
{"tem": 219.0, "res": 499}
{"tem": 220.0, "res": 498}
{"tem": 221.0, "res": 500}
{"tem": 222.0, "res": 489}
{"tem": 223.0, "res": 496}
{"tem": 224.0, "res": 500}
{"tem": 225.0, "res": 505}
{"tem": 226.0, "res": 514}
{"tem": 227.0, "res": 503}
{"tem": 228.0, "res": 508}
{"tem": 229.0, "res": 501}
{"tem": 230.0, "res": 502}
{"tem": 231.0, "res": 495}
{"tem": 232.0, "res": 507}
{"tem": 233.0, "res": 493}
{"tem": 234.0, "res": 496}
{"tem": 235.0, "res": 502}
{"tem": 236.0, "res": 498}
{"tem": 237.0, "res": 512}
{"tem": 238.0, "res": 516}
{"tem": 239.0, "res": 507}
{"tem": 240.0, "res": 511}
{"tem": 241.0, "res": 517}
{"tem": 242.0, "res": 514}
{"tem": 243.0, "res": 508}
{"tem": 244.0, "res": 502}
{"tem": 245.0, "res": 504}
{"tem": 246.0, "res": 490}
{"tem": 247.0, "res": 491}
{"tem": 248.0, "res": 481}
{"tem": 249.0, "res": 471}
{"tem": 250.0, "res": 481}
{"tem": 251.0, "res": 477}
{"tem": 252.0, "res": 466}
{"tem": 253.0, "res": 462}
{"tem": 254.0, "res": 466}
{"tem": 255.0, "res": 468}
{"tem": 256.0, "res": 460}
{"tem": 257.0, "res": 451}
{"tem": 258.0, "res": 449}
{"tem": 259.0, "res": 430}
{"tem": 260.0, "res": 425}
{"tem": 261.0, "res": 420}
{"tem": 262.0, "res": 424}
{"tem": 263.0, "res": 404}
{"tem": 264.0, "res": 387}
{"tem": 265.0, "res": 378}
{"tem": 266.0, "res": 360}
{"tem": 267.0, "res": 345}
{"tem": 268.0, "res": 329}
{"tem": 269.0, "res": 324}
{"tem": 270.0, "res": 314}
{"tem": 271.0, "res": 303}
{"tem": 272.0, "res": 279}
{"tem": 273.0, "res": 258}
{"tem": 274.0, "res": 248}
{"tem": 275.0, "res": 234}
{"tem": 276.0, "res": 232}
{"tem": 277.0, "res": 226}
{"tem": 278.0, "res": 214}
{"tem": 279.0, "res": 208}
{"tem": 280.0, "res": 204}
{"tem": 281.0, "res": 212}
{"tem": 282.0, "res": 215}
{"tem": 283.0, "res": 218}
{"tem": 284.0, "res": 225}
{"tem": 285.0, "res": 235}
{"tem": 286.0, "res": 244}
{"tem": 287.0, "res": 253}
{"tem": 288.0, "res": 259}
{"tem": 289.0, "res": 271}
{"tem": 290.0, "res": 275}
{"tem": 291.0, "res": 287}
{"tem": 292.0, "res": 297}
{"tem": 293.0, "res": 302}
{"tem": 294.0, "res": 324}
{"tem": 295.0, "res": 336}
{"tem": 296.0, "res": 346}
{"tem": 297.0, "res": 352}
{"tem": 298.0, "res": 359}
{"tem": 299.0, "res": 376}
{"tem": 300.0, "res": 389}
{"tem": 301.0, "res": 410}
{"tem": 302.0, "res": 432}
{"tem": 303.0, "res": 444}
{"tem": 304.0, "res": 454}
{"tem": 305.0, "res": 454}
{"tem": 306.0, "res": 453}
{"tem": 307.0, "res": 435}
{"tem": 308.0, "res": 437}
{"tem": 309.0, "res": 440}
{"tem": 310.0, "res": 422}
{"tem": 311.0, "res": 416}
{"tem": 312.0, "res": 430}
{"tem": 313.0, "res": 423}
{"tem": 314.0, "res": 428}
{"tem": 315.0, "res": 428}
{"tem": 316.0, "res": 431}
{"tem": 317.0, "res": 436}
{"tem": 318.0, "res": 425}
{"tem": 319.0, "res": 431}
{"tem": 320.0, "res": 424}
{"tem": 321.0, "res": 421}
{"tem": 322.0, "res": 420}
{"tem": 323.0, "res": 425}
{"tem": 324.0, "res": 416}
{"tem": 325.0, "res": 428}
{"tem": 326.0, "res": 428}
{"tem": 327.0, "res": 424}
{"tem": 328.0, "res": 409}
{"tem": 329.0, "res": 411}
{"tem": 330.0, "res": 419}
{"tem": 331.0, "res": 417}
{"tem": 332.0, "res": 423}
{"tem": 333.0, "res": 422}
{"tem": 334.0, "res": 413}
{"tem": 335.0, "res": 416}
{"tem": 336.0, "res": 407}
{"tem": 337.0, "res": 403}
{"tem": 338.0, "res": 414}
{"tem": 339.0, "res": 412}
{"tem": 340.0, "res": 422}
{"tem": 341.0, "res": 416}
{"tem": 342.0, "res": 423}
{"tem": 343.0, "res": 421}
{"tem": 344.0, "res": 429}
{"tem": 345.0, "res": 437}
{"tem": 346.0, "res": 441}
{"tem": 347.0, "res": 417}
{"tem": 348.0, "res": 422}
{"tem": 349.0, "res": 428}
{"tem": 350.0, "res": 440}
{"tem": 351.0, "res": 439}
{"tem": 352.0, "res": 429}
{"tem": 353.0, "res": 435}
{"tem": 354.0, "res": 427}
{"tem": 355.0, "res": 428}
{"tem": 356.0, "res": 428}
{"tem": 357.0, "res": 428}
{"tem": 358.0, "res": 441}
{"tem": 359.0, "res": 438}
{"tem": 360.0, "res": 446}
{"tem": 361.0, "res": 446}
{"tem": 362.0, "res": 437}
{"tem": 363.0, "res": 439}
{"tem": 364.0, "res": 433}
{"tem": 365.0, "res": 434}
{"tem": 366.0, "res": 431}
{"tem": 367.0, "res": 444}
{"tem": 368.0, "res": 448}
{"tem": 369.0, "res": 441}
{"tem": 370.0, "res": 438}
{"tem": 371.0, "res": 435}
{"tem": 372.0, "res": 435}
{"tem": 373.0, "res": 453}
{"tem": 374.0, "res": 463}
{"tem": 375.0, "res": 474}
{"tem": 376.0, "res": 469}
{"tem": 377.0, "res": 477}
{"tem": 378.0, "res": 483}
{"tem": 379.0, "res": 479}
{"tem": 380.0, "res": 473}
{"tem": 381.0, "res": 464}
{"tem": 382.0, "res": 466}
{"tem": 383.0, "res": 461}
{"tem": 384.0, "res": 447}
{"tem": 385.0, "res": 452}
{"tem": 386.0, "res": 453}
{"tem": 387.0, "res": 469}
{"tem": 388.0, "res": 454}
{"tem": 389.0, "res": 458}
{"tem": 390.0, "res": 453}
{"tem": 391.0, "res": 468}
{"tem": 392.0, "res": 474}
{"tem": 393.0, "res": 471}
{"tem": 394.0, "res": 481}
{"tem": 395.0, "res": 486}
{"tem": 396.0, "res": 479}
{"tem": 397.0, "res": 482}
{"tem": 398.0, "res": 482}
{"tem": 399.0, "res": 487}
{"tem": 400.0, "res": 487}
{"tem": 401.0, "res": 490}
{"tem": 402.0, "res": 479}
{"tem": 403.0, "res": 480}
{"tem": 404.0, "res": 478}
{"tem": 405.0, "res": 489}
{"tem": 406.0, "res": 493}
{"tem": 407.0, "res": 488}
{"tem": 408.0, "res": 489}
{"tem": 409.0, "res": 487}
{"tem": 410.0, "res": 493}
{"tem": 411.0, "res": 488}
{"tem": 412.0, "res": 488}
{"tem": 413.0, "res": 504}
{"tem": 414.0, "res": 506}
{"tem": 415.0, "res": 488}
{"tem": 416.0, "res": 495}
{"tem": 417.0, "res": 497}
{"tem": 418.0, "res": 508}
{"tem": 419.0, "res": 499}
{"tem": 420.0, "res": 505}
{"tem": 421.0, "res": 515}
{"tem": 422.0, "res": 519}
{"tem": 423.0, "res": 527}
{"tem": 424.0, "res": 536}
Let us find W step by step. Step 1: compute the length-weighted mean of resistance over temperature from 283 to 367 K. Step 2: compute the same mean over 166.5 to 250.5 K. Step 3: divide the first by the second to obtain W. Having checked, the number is 0.8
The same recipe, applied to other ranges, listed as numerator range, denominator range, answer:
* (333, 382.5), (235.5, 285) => 1.13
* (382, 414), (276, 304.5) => 1.60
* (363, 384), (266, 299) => 1.65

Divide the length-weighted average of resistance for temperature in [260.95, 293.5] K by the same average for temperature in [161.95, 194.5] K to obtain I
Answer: 0.55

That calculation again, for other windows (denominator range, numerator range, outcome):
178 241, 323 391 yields 0.87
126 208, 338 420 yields 0.84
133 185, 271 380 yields 0.70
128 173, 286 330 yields 0.68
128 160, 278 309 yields 0.55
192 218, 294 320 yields 0.82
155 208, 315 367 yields 0.82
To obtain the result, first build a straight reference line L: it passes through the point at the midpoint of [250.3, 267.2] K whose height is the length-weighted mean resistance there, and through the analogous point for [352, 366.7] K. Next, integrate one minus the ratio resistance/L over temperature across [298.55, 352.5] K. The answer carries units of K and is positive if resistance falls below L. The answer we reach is 1.12 K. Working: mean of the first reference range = 430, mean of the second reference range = 435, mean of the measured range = 424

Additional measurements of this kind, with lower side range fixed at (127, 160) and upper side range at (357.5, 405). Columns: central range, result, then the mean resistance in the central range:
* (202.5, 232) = 2.5 K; 502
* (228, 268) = 4.9 K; 467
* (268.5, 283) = 7.6 K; 247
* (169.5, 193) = 2.3 K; 512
